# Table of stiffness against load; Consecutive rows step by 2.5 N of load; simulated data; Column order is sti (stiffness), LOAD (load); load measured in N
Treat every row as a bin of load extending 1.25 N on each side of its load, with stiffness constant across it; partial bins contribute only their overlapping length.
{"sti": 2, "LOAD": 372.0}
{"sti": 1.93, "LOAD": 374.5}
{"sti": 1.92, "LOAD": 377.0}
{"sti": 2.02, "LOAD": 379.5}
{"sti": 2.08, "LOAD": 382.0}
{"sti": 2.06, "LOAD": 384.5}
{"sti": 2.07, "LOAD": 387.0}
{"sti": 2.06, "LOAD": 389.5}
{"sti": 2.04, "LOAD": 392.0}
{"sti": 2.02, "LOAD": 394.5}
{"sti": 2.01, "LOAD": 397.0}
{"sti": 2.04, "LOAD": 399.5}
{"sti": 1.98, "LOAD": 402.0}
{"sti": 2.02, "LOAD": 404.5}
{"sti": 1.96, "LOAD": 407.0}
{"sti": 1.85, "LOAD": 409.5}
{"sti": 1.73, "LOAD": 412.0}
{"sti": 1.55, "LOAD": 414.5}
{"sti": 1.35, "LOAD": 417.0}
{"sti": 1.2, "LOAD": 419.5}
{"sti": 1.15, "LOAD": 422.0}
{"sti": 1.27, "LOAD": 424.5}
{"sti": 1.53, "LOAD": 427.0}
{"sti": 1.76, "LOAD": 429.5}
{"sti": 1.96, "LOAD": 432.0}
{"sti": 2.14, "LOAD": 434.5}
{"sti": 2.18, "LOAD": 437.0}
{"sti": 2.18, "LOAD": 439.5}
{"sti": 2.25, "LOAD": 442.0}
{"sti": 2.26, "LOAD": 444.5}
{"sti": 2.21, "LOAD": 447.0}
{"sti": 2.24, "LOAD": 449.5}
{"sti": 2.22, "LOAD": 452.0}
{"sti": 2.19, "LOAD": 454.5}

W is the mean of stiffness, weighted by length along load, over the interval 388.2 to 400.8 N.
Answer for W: 2.03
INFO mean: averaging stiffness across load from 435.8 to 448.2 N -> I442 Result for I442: 2.22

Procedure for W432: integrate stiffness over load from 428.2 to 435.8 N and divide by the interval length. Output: 1.95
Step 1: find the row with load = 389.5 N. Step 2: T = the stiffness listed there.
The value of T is 2.06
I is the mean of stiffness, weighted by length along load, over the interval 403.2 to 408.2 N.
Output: 1.99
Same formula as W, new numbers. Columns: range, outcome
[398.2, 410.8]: 1.97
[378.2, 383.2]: 2.05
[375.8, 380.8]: 1.97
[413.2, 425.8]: 1.31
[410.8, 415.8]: 1.64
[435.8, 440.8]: 2.18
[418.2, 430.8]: 1.38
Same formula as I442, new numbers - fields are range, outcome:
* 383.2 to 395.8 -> 2.05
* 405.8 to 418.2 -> 1.69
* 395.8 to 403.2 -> 2.01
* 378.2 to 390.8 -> 2.06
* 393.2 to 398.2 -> 2.02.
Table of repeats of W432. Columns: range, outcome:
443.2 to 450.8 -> 2.24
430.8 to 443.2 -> 2.14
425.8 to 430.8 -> 1.65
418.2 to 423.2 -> 1.18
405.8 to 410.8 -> 1.9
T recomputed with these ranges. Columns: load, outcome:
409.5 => 1.85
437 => 2.18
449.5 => 2.24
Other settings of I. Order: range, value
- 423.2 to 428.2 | 1.4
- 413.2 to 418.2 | 1.45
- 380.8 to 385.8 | 2.07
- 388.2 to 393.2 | 2.05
